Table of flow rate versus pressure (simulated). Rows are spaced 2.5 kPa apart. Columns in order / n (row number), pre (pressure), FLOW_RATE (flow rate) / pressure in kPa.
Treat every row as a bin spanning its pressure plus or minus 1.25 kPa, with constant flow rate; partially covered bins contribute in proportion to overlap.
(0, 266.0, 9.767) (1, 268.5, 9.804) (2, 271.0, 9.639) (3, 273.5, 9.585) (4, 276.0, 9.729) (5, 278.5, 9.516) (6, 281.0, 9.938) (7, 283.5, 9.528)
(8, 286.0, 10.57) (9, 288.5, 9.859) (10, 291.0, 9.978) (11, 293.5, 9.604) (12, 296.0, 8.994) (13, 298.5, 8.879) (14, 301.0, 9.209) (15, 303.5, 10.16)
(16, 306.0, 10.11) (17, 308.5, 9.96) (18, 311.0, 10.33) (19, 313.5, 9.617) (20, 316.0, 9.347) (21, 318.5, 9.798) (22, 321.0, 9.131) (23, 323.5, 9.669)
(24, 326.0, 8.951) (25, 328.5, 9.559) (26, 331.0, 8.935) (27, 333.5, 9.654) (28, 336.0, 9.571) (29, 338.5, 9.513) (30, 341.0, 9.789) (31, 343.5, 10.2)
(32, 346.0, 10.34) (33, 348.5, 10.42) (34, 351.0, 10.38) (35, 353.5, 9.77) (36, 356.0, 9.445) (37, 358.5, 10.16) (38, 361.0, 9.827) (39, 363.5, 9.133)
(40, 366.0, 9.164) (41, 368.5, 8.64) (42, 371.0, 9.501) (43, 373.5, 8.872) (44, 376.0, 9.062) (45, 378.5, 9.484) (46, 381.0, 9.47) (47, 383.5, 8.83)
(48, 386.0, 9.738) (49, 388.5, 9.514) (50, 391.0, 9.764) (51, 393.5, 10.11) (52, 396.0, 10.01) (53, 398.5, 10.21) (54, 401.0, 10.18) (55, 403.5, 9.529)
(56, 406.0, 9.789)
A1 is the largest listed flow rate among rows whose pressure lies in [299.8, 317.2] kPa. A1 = 10.33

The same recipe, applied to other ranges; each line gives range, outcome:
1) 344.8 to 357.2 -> 10.42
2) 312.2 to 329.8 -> 9.798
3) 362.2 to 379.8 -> 9.501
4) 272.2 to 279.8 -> 9.729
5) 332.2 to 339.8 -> 9.654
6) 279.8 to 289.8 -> 10.57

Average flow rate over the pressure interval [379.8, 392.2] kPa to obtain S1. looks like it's 9.46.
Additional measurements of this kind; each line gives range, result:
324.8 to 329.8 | 9.25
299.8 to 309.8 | 9.87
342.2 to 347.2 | 10.3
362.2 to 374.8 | 9.07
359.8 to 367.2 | 9.37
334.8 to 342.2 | 9.62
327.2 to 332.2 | 9.25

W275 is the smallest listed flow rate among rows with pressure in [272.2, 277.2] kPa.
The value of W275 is 9.585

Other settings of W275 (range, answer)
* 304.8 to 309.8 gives 9.96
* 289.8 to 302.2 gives 8.879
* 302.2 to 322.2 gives 9.131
